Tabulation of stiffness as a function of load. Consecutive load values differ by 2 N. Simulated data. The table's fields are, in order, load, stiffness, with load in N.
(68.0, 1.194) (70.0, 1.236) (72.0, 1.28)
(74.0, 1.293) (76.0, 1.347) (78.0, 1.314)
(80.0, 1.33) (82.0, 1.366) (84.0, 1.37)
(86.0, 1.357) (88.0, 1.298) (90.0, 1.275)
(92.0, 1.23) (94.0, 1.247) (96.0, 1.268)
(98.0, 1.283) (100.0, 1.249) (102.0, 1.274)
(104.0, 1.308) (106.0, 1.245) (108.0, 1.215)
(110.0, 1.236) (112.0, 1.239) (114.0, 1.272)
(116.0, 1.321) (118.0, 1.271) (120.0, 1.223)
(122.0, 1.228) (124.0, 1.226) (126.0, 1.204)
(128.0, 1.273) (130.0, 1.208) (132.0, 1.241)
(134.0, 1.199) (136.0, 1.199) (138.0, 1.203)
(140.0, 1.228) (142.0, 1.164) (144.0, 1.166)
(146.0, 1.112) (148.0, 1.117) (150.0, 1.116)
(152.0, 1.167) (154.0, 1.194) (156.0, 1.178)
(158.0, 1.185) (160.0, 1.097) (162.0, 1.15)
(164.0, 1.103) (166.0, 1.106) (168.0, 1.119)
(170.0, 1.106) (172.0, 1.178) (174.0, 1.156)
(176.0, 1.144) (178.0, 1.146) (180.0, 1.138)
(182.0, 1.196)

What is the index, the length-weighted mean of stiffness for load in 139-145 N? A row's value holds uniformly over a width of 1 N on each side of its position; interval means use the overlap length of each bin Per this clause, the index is 1.19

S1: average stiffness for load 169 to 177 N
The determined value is 1.15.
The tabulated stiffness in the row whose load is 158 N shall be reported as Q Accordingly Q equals 1.185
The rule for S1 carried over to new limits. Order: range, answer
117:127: 1.23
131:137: 1.21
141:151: 1.14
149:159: 1.17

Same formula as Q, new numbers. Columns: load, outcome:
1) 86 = 1.357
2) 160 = 1.097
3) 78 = 1.314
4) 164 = 1.103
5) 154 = 1.194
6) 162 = 1.15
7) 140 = 1.228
